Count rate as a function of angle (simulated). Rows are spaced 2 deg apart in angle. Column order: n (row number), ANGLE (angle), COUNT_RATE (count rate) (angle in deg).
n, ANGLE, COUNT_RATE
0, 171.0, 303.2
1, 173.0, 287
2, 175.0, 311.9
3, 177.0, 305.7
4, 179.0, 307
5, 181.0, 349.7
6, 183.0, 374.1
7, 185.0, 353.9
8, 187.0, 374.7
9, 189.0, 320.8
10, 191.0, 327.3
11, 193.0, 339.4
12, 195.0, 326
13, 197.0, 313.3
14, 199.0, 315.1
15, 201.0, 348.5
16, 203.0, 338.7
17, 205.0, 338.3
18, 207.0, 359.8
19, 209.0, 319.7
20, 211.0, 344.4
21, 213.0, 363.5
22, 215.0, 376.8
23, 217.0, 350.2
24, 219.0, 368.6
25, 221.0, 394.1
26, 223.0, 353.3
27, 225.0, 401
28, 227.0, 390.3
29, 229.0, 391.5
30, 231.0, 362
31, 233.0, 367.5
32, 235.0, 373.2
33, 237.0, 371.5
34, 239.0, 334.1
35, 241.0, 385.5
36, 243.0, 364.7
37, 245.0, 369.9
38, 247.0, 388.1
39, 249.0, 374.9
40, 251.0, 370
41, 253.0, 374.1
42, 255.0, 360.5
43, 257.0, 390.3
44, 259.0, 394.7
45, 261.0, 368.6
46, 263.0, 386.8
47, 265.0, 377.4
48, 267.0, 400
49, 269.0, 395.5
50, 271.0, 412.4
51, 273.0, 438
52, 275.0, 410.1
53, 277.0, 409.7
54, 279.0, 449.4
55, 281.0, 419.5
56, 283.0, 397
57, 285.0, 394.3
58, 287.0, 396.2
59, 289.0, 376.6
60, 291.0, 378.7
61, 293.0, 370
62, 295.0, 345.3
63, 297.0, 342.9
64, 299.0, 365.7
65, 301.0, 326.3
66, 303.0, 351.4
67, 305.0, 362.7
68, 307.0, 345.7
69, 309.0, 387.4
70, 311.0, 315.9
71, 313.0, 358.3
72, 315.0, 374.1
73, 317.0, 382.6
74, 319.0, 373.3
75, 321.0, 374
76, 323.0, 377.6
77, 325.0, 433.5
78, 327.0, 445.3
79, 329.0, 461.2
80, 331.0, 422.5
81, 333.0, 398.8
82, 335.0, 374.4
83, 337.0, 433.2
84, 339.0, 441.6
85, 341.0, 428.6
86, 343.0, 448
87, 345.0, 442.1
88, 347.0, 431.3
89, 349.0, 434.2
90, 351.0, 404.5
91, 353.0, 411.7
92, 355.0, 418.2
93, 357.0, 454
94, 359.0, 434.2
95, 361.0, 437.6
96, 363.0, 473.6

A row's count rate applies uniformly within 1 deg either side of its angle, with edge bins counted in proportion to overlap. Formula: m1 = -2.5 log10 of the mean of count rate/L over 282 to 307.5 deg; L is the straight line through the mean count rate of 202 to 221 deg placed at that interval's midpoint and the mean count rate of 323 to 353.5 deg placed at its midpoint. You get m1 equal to 0.10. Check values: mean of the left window 353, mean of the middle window 366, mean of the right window 426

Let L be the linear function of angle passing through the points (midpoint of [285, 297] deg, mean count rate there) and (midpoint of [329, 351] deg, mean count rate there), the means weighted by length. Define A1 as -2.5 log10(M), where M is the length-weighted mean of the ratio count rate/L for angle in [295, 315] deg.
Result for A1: 0.106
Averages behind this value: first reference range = 373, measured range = 352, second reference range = 426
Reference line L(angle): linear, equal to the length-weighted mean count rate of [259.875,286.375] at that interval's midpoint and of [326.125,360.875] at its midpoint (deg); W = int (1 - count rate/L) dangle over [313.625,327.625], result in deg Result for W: 0.96 deg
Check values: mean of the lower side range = 404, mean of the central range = 392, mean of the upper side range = 429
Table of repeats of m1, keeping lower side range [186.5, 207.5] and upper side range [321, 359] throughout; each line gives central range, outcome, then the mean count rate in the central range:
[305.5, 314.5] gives 0.15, 354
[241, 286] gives -0.05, 393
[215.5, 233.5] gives -0.07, 376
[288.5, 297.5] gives 0.09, 363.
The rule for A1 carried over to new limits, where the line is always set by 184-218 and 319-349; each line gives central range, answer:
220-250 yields -0.04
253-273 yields -0.03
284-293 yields 0.03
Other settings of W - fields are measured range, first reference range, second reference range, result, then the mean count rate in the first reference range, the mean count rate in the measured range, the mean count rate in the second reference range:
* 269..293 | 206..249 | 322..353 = -0.6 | 368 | 405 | 425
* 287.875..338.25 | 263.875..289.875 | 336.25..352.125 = 4.9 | 406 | 379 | 433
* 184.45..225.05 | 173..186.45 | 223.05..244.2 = 0.4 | 332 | 348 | 373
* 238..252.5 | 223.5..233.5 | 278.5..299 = 0.5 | 382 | 370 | 384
